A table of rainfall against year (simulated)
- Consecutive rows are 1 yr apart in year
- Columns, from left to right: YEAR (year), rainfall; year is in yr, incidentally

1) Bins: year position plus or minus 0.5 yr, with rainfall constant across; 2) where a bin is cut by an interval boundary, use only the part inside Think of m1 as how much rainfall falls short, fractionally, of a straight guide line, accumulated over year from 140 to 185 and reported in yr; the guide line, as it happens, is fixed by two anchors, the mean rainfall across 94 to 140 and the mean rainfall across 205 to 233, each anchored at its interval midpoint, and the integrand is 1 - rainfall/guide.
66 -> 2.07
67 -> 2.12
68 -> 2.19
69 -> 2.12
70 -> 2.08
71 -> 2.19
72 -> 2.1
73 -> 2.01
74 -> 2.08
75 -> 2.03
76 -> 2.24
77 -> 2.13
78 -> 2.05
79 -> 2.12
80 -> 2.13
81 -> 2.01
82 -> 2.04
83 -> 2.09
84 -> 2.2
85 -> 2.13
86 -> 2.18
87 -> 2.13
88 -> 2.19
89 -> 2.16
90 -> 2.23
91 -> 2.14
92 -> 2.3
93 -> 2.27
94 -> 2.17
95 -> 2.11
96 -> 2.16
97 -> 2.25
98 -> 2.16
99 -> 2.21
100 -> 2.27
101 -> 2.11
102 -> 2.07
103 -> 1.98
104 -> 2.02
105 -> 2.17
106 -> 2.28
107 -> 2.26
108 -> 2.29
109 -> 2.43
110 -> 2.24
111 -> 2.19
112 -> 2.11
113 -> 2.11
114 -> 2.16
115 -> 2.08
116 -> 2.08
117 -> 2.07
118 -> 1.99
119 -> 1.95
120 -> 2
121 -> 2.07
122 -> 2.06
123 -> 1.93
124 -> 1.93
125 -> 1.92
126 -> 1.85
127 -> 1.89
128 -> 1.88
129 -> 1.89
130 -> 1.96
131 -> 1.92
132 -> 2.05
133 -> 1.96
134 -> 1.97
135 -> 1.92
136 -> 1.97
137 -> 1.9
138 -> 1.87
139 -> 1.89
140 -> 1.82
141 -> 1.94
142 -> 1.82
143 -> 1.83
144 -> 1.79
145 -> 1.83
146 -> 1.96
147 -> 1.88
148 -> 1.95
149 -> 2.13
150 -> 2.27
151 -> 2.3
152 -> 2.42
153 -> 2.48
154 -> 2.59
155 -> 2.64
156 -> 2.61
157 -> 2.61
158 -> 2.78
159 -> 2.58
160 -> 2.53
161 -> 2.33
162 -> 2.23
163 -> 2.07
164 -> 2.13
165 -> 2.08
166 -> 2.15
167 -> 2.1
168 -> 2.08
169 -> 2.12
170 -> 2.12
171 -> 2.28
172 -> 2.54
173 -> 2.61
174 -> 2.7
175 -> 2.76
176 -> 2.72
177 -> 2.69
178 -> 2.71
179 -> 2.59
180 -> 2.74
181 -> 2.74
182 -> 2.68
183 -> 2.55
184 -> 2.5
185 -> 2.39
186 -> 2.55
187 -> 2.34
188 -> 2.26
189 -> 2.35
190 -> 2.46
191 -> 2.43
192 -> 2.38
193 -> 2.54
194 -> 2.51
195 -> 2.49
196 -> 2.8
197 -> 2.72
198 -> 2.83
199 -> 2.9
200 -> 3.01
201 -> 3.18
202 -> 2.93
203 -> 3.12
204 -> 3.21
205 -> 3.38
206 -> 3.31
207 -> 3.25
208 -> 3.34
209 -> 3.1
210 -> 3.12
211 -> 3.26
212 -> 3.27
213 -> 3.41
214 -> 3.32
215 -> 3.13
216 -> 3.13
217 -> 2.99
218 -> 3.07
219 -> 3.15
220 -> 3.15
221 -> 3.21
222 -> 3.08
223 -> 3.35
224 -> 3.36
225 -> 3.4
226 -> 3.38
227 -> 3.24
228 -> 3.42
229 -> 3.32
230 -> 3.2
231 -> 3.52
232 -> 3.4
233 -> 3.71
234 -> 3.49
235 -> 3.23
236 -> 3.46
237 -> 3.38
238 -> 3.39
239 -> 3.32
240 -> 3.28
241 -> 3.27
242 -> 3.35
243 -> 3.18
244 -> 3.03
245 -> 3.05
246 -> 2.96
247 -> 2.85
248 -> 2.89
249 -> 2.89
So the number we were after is 4.5 yr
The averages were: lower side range 2.06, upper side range 3.27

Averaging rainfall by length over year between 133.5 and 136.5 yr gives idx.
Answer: 1.95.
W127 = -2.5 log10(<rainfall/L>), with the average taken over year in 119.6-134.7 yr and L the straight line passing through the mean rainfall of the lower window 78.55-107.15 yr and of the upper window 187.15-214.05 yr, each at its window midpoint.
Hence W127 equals 0.22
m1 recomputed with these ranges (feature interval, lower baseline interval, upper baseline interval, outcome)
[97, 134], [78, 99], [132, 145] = -1.02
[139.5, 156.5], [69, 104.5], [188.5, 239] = 3.13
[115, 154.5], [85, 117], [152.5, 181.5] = 5.47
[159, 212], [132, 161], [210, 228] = 1.96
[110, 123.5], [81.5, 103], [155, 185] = 1.14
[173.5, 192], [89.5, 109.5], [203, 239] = 2.39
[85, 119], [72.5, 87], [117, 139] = -2.23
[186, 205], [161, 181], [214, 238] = 0.67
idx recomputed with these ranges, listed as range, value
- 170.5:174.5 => 2.53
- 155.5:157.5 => 2.61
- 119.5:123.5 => 2.02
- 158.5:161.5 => 2.48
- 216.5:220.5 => 3.09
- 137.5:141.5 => 1.88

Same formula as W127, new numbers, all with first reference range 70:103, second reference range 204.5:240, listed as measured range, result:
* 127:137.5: 0.29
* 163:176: 0.23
